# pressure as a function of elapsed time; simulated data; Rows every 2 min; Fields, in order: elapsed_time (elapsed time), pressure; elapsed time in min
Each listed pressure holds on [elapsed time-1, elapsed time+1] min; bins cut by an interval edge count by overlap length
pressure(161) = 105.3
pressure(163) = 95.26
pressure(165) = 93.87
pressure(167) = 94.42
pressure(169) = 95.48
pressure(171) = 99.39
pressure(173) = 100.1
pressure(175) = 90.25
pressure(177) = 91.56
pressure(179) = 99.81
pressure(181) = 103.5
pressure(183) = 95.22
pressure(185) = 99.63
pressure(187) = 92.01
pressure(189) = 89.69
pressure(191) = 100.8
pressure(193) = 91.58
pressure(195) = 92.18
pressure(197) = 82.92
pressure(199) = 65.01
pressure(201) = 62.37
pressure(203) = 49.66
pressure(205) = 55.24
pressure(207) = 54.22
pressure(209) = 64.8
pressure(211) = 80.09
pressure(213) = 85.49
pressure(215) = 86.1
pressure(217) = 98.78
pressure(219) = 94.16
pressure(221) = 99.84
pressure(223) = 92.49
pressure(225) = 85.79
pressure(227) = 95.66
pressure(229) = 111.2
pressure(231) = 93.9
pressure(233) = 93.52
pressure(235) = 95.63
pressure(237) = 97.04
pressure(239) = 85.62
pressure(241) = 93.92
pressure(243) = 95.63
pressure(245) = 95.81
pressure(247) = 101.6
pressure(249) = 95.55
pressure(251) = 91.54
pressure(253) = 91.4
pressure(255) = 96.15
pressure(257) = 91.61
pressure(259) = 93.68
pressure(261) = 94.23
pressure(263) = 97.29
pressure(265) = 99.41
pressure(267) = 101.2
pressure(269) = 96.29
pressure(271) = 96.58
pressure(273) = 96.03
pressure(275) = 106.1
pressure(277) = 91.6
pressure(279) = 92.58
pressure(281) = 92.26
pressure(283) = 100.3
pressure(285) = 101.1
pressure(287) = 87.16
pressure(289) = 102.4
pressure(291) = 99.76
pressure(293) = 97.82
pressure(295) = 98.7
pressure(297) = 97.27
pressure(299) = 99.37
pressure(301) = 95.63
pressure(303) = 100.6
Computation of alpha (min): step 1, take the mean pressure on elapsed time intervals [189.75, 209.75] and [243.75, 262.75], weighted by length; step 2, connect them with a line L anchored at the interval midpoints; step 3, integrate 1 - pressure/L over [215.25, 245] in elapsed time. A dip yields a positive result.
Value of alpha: -3.58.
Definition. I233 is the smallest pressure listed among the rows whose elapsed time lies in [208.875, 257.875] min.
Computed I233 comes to 64.8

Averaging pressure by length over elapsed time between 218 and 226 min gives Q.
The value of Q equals 93.1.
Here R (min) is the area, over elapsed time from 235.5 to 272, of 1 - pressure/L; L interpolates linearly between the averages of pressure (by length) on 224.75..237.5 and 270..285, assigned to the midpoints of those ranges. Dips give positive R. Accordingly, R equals 0.6 min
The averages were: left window 96.7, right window 96.8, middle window 95.3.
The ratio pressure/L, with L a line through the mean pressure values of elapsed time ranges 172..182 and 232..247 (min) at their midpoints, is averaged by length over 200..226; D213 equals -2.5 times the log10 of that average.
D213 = 0.22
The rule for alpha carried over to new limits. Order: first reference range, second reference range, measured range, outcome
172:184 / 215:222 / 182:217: 6.01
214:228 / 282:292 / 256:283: 0.17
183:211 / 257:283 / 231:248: -1.19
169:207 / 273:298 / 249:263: 0.04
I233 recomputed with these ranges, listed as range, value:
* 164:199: 65.01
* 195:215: 49.66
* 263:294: 87.16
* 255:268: 91.61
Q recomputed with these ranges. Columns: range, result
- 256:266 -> 95.2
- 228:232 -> 103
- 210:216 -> 83.9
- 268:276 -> 98.8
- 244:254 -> 95.2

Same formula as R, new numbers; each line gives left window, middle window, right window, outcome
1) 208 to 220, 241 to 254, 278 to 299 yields -0.69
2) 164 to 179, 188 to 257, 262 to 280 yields 6.56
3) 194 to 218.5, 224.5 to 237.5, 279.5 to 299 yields -2.56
